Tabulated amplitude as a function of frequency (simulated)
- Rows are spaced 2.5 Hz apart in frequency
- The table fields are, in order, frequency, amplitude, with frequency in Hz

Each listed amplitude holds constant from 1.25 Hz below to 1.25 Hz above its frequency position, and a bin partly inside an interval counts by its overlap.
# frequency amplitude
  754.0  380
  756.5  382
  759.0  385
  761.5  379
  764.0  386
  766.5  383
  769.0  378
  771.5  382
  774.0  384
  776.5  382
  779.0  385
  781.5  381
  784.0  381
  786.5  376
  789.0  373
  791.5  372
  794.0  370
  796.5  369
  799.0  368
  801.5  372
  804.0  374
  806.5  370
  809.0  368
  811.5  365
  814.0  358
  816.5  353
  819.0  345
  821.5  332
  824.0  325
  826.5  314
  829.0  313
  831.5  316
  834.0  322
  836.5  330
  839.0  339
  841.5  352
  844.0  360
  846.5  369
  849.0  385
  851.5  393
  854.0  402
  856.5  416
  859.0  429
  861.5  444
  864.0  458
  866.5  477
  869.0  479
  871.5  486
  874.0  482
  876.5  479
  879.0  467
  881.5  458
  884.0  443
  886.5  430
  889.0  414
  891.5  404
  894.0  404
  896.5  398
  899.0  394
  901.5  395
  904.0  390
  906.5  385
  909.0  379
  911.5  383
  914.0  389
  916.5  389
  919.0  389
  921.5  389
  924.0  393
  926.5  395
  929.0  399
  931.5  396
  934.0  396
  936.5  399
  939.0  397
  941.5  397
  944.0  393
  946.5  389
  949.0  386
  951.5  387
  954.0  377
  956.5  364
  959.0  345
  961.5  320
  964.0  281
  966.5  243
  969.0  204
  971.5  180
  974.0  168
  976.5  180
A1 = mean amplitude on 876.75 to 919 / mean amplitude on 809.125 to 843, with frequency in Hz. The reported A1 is 1.21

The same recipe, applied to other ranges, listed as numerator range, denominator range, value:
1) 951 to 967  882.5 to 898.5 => 0.80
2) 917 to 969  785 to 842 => 1.05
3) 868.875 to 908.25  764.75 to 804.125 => 1.14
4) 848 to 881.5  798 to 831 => 1.28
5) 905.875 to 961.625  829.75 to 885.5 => 0.94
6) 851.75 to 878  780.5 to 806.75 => 1.21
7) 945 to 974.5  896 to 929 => 0.79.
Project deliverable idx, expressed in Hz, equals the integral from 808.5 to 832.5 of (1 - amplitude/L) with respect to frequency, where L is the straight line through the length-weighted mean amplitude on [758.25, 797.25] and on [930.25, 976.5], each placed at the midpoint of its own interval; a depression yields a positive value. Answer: 1.9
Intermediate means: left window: 379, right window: 330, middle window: 338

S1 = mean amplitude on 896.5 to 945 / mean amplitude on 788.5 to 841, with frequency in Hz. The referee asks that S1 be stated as 1.12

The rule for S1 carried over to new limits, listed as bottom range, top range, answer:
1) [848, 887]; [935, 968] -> 0.80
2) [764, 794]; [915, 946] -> 1.04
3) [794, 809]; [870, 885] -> 1.27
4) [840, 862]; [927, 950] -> 1.01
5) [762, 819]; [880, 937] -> 1.07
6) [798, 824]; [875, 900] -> 1.20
